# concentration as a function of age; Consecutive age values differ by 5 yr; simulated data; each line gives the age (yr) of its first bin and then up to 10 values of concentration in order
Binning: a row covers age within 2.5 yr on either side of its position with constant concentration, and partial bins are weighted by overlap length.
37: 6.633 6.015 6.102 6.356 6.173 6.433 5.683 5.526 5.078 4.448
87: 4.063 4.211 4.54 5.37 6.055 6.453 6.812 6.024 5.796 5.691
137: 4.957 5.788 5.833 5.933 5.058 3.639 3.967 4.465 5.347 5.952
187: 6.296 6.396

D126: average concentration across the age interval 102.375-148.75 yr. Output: 5.91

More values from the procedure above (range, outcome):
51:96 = 5.27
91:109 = 5.09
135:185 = 5.11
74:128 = 5.34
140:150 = 5.82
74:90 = 4.55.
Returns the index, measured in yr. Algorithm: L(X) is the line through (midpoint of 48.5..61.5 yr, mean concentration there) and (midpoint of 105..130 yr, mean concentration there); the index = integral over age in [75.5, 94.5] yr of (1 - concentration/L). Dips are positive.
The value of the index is 5.6 yr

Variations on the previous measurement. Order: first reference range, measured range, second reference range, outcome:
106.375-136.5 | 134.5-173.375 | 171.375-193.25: 6.16 yr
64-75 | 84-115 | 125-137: 2.58 yr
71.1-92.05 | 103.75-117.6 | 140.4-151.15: -3.04 yr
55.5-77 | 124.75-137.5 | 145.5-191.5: -0.28 yr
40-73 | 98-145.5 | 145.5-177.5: -4.86 yr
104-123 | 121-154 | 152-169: -2.08 yr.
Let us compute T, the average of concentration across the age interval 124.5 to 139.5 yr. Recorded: 5.48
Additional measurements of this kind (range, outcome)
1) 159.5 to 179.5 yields 4.35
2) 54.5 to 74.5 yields 5.95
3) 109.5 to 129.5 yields 6.27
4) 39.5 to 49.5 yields 6.06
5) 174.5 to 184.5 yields 5.65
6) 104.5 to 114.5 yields 6.25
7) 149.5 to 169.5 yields 4.65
